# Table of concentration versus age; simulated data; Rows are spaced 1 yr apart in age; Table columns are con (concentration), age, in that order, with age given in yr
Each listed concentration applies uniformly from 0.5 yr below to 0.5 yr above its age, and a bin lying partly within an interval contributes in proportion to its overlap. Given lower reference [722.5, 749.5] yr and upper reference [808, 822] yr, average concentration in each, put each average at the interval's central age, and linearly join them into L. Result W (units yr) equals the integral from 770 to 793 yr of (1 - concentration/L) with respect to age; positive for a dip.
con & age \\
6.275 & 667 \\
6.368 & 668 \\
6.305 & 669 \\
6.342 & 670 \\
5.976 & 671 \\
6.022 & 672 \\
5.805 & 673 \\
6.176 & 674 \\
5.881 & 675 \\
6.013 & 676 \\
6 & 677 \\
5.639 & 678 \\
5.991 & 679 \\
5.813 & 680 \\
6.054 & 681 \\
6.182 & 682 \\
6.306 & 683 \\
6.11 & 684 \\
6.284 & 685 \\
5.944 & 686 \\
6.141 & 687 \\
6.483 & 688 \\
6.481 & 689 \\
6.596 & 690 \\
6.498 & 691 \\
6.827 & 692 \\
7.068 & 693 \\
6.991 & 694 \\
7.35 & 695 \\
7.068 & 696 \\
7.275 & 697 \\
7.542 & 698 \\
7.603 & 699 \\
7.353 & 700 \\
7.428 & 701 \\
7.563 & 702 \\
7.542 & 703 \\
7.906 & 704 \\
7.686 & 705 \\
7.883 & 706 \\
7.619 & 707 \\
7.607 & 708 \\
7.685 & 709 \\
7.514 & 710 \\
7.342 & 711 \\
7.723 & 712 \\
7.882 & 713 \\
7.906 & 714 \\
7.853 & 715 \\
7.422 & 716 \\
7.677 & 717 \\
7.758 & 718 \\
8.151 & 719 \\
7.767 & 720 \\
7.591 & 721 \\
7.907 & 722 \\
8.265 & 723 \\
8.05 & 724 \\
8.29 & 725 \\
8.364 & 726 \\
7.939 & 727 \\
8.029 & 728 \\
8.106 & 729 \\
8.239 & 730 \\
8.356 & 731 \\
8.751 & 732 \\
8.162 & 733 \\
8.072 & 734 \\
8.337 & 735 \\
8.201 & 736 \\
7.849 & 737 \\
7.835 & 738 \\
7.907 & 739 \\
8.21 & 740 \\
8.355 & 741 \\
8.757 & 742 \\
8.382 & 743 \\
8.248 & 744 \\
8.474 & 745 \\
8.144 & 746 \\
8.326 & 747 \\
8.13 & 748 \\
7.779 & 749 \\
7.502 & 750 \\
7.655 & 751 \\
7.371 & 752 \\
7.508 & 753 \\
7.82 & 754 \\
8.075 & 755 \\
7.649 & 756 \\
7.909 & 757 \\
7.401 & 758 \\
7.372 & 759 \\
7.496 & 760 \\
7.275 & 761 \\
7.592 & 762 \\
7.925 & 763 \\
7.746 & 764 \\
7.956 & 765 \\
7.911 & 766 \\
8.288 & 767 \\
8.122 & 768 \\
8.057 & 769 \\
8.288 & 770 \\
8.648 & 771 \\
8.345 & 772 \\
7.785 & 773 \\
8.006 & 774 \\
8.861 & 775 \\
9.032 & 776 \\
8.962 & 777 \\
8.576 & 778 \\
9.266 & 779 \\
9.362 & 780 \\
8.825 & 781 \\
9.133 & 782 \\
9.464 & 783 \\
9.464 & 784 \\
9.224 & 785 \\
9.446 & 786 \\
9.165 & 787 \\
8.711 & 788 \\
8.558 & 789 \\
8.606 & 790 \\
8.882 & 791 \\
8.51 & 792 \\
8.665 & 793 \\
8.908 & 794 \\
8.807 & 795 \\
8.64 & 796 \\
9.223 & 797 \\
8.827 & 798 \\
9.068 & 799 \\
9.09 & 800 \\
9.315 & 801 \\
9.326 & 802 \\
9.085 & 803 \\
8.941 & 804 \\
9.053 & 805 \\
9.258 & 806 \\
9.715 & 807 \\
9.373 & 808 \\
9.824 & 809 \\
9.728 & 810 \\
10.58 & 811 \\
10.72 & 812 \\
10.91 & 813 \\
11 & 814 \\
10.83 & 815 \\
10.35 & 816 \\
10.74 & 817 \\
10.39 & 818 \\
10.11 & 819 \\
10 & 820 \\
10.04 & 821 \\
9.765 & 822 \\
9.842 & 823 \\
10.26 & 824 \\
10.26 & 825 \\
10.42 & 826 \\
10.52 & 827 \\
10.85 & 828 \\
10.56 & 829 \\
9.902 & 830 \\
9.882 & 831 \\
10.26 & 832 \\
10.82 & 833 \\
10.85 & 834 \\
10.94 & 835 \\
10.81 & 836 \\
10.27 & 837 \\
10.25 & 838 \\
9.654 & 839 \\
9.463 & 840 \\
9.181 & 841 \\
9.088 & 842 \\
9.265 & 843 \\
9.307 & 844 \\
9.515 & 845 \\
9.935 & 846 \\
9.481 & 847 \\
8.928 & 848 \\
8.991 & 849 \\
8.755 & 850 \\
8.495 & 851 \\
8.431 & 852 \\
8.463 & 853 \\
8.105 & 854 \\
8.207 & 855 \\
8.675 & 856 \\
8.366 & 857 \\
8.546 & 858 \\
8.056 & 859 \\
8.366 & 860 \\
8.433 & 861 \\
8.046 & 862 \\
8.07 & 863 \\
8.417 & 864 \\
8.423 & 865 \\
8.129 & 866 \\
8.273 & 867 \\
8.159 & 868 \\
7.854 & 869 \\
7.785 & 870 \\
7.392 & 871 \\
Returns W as 1.5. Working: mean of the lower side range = 8.21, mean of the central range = 8.84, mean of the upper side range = 10.3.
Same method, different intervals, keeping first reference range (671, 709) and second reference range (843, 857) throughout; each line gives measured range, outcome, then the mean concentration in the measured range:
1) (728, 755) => -2.5 yr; 8.09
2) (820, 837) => -3.5 yr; 10.4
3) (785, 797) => -1.1 yr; 8.84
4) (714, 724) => -1.0 yr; 7.84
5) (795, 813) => -2.6 yr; 9.42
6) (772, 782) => -1.1 yr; 8.74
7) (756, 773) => -0.4 yr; 7.89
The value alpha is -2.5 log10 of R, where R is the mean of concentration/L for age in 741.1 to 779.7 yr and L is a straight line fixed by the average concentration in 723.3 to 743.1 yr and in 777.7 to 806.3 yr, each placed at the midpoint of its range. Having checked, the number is 0.07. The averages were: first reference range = 8.21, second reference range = 9.02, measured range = 8.08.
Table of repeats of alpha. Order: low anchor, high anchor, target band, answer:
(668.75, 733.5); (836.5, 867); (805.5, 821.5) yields -0.21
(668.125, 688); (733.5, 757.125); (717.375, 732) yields -0.09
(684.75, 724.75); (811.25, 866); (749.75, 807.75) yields 0.01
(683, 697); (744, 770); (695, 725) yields -0.10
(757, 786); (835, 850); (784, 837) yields -0.08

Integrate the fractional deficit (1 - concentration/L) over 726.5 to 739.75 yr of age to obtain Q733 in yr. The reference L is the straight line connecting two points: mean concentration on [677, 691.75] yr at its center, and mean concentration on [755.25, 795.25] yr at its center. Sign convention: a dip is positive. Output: -1.33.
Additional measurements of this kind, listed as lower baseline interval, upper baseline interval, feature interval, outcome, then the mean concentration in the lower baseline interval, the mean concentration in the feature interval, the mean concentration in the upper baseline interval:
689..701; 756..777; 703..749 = -3.1 yr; 7.09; 8.01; 8.02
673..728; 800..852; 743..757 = 0.5 yr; 7.14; 7.92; 9.9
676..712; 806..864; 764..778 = 0.1 yr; 6.9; 8.32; 9.65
